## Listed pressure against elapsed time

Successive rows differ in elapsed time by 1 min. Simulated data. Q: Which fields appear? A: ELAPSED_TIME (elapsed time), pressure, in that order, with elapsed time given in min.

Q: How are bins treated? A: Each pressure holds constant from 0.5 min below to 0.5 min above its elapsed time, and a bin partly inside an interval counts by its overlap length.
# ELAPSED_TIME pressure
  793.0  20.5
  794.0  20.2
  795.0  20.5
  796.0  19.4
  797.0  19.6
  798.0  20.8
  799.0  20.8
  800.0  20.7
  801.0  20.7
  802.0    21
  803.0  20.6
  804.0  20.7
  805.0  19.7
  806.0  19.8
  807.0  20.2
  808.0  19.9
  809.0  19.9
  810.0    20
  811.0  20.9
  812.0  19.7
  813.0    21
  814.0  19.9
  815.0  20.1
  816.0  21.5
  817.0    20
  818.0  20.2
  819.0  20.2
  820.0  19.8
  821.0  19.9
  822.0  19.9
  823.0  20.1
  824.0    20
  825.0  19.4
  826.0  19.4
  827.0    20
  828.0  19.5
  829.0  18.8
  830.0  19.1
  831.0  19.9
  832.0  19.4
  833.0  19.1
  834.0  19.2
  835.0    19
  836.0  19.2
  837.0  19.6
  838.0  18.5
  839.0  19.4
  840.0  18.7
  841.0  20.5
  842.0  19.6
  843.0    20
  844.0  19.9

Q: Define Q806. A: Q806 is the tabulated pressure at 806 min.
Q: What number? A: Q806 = 19.8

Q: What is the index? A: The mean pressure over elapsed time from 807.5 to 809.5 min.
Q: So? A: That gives 19.9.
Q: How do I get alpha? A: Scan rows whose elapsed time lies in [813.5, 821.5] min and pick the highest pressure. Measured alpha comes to 21.5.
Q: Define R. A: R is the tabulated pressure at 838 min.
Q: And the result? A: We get 18.5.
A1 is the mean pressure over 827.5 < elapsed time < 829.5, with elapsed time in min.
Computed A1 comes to 19.1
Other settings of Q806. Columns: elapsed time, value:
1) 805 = 19.7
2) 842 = 19.6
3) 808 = 19.9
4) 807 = 20.2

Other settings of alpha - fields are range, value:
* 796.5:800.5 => 20.8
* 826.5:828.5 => 20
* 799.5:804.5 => 21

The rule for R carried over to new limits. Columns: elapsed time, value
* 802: 21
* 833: 19.1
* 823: 20.1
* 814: 19.9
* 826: 19.4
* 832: 19.4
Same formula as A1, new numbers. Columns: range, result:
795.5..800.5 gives 20.3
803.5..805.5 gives 20.2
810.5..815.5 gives 20.3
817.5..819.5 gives 20.2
